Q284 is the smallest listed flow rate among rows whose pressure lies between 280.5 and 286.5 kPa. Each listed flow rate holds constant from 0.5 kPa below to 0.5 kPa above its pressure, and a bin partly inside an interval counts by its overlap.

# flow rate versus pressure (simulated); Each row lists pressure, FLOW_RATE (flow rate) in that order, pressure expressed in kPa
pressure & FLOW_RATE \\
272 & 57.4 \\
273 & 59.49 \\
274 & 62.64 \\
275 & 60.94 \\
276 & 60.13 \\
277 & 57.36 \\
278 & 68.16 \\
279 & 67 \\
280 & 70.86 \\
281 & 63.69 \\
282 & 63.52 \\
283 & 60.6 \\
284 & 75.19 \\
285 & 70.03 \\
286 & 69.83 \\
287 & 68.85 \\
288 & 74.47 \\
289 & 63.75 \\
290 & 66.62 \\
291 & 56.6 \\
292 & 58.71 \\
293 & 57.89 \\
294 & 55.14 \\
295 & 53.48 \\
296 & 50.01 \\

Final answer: 60.6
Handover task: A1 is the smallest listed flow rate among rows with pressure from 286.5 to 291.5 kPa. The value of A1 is 56.6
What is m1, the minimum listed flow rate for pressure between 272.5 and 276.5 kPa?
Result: 59.49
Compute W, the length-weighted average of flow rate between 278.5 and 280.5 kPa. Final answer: 68.9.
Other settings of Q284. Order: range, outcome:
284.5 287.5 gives 68.85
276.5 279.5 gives 57.36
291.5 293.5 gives 57.89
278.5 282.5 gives 63.52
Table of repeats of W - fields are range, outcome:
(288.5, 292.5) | 61.4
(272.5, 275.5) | 61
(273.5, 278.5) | 61.8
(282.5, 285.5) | 68.6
